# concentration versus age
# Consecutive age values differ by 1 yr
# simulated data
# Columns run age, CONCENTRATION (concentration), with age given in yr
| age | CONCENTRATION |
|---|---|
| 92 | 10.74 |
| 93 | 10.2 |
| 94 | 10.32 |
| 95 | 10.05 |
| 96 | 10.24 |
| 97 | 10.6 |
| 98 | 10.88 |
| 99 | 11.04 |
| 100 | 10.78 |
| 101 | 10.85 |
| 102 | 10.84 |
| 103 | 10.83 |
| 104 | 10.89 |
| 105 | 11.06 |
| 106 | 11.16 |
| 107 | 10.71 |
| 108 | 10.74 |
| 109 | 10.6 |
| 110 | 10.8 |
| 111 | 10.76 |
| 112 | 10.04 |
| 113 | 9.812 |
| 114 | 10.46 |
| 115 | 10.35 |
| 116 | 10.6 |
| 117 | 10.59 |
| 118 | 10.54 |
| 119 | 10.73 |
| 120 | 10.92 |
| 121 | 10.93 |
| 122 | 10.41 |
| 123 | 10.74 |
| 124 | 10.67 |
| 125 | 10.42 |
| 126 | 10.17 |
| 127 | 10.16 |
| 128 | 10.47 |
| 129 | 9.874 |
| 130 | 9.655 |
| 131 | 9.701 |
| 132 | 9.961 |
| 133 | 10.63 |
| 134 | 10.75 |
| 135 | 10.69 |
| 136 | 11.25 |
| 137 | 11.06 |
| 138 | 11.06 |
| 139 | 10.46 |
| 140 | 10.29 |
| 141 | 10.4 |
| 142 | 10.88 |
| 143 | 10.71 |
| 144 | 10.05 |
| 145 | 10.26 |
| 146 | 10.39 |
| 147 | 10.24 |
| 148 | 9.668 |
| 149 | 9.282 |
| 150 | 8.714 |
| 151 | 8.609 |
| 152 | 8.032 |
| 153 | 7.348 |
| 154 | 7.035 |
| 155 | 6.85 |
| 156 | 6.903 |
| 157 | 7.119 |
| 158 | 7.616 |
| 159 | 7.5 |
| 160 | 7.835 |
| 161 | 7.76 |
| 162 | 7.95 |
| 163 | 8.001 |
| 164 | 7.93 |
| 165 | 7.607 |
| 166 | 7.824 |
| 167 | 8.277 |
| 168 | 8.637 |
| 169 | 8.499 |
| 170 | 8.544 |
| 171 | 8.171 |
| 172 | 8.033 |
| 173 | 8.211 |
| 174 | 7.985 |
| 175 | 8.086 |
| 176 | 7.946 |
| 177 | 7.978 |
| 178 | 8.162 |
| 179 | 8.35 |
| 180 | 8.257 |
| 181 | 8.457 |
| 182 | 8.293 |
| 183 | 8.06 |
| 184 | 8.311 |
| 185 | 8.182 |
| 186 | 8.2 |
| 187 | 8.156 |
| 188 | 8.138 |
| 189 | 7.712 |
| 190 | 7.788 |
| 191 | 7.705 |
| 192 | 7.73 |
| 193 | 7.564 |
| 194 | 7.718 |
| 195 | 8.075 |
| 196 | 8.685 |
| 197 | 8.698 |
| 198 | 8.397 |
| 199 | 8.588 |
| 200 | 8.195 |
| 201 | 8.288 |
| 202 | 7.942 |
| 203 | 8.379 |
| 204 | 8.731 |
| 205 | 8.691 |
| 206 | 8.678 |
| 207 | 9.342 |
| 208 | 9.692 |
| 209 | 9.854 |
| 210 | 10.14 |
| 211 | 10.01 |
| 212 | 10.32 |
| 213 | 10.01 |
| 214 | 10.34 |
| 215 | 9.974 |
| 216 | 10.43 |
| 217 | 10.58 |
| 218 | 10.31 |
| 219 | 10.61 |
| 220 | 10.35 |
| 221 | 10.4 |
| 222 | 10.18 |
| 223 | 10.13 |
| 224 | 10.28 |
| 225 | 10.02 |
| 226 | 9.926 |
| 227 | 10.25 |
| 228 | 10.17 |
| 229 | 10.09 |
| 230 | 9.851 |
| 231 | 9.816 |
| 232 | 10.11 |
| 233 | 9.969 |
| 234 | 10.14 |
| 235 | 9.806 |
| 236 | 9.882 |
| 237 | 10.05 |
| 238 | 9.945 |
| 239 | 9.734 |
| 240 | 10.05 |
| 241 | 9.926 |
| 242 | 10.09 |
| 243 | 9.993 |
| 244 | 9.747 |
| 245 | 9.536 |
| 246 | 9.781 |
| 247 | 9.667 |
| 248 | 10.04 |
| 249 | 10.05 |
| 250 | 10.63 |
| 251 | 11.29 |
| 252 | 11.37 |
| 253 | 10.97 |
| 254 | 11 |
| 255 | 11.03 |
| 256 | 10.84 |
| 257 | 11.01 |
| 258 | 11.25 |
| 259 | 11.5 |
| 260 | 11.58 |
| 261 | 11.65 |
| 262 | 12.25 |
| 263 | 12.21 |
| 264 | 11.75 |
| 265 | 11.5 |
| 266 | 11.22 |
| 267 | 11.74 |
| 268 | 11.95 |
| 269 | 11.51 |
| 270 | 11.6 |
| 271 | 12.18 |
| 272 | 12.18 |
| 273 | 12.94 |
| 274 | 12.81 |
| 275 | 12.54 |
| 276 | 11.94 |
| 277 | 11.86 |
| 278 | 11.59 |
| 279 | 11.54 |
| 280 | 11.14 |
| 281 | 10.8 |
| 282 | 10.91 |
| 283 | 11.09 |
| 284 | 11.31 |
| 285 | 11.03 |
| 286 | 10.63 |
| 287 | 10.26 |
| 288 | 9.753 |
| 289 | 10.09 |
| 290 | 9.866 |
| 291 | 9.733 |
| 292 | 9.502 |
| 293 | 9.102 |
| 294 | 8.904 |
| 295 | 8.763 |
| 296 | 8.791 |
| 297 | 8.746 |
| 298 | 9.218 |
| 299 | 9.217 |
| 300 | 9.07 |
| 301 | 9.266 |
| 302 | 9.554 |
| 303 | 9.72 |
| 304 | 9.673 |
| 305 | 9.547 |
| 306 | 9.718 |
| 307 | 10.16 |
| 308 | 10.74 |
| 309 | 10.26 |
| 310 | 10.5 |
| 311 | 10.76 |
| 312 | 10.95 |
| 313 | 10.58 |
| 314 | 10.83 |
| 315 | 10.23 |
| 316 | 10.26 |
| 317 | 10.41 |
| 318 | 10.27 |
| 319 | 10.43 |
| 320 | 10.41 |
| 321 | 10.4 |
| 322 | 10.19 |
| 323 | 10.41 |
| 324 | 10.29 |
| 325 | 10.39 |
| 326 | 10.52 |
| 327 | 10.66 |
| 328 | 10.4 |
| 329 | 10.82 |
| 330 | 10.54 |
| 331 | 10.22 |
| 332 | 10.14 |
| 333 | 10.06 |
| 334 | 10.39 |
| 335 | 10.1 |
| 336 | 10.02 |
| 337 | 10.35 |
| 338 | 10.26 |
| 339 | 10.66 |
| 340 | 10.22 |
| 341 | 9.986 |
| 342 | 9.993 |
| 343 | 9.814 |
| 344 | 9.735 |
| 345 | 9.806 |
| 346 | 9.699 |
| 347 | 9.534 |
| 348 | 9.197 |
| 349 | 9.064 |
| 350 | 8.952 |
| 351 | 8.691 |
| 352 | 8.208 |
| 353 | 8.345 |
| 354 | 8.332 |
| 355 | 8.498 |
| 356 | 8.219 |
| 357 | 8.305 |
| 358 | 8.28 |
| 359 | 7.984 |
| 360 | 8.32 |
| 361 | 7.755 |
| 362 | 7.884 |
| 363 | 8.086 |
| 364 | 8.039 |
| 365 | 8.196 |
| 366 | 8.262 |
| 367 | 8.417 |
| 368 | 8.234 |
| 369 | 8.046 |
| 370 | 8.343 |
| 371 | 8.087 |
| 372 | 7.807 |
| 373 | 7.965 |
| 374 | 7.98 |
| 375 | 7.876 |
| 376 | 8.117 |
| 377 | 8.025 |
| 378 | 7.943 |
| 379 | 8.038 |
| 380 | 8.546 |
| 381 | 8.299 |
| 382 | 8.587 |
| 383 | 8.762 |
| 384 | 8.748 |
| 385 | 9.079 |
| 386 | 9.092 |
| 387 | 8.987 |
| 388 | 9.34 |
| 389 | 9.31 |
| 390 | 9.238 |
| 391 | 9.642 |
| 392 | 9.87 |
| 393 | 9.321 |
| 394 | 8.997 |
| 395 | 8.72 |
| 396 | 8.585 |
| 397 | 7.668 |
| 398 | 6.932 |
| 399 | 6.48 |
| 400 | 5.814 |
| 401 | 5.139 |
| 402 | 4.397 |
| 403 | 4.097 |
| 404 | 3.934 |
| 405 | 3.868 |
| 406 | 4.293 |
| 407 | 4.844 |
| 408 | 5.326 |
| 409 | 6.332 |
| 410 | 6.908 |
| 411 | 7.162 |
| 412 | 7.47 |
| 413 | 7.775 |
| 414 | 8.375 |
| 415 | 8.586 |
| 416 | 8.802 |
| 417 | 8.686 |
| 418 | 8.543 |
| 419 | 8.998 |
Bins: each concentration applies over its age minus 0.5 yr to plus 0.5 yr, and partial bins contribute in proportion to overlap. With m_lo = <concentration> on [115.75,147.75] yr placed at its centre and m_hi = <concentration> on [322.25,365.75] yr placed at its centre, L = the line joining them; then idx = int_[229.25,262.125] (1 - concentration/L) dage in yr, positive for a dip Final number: -1.7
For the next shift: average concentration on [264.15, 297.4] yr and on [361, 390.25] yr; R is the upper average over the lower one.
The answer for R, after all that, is 0.77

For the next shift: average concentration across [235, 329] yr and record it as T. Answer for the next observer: 10.6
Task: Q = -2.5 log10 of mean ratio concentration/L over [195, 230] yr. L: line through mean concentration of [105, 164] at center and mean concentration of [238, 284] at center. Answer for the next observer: 0.11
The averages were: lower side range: 9.78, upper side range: 11.1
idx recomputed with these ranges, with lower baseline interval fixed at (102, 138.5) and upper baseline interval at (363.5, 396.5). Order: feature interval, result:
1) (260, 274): -3.69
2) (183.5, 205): 3.93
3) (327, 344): -2.56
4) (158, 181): 4.78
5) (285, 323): -3.26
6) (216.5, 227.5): -0.56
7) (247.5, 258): -1.43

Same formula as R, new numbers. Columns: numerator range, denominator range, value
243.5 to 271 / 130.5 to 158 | 1.16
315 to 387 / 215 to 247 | 0.91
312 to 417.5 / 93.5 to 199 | 0.93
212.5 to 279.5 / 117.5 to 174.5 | 1.16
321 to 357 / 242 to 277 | 0.87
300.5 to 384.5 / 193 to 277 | 0.91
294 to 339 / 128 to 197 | 1.16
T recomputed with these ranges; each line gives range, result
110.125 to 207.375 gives 9.02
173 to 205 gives 8.16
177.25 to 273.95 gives 9.87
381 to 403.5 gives 8.04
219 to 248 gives 10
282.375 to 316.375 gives 9.94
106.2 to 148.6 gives 10.5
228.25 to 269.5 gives 10.6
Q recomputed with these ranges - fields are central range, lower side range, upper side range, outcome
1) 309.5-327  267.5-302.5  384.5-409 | -0.09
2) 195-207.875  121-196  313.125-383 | 0.05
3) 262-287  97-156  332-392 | -0.24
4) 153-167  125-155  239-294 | 0.31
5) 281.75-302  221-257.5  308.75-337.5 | 0.06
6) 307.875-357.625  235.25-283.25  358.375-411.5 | -0.10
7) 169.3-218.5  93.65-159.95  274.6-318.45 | 0.17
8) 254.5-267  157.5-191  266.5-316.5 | -0.16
